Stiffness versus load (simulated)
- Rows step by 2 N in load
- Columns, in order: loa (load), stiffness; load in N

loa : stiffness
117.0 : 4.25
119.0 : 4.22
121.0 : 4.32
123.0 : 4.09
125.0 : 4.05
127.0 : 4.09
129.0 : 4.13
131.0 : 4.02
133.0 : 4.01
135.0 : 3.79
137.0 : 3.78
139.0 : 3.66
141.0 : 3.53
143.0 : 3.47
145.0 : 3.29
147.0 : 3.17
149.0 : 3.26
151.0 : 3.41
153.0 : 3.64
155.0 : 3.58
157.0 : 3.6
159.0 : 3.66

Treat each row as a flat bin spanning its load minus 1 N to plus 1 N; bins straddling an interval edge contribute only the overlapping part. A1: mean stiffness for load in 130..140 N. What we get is 3.85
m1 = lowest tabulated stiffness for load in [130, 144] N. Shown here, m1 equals 3.47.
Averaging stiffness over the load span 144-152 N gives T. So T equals 3.28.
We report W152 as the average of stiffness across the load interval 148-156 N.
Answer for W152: 3.47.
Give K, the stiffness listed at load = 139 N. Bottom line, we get 3.66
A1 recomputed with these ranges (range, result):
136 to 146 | 3.55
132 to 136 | 3.9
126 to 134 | 4.06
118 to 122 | 4.27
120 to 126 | 4.15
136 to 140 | 3.72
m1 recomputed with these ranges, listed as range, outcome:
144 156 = 3.17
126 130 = 4.09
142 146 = 3.29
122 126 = 4.05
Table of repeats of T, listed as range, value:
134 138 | 3.79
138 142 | 3.59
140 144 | 3.5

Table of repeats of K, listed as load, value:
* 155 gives 3.58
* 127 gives 4.09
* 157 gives 3.6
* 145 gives 3.29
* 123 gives 4.09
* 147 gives 3.17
